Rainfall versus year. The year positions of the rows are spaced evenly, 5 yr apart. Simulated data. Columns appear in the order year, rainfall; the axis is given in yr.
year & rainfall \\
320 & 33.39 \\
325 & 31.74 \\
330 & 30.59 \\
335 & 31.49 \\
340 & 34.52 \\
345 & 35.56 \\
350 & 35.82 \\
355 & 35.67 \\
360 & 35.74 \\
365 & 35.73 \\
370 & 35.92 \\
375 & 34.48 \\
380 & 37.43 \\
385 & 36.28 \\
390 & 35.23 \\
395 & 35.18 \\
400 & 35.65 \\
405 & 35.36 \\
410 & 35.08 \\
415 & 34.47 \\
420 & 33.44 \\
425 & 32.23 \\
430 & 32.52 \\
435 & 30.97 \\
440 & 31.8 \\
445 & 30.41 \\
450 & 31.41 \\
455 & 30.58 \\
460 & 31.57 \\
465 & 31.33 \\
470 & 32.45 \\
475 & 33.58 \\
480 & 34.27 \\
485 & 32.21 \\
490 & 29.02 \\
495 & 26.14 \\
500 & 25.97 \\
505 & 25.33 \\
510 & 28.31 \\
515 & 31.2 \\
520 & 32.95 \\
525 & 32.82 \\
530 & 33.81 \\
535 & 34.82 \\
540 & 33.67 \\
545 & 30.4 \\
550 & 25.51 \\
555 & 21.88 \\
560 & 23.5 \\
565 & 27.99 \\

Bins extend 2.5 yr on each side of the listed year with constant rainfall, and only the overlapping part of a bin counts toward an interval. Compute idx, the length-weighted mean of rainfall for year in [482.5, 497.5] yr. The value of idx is 29.1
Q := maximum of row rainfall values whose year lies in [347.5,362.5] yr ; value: 35.82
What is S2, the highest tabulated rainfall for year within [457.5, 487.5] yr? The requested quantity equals 34.27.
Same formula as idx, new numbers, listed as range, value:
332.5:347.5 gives 33.9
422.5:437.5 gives 31.9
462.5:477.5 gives 32.5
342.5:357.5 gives 35.7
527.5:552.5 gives 31.6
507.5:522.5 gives 30.8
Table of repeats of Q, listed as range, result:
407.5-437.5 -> 35.08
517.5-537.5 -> 34.82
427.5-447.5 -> 32.52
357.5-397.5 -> 37.43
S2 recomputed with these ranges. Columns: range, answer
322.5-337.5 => 31.74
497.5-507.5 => 25.97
